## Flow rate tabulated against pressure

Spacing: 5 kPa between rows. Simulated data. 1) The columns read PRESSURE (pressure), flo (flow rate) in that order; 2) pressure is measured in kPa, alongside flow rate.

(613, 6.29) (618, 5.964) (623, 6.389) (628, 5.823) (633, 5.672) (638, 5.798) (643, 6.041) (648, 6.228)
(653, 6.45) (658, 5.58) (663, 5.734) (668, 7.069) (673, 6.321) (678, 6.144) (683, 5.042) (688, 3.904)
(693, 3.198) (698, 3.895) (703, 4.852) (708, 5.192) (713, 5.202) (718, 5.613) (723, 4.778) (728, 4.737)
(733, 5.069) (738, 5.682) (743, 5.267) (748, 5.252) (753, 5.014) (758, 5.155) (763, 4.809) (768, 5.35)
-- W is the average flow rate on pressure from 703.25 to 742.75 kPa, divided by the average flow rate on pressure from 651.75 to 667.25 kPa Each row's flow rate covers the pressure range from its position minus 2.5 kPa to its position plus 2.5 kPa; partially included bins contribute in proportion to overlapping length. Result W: 0.9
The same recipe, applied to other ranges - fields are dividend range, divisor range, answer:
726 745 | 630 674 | 0.85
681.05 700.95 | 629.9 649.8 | 0.68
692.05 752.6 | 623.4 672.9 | 0.81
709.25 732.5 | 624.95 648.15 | 0.86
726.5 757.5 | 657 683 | 0.85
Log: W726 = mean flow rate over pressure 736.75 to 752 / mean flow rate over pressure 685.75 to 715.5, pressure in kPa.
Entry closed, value 1.22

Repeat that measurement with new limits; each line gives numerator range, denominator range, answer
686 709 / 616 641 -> 0.70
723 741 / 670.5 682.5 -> 0.85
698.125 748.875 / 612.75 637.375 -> 0.85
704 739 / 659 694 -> 0.94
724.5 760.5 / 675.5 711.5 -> 1.12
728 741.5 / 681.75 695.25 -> 1.32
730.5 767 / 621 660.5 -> 0.87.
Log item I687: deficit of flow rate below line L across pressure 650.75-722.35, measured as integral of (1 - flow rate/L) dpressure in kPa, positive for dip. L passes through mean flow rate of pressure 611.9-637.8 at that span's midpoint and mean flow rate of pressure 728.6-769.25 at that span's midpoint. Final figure 4.0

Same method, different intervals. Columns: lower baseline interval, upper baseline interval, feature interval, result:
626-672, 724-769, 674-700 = 5.3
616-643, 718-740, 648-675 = -2.7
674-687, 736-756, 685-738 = 6.8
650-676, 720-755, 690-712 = 5.1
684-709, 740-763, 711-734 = -2.2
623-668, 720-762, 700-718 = 1.0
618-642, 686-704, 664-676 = -4.8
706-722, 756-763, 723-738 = 0.5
